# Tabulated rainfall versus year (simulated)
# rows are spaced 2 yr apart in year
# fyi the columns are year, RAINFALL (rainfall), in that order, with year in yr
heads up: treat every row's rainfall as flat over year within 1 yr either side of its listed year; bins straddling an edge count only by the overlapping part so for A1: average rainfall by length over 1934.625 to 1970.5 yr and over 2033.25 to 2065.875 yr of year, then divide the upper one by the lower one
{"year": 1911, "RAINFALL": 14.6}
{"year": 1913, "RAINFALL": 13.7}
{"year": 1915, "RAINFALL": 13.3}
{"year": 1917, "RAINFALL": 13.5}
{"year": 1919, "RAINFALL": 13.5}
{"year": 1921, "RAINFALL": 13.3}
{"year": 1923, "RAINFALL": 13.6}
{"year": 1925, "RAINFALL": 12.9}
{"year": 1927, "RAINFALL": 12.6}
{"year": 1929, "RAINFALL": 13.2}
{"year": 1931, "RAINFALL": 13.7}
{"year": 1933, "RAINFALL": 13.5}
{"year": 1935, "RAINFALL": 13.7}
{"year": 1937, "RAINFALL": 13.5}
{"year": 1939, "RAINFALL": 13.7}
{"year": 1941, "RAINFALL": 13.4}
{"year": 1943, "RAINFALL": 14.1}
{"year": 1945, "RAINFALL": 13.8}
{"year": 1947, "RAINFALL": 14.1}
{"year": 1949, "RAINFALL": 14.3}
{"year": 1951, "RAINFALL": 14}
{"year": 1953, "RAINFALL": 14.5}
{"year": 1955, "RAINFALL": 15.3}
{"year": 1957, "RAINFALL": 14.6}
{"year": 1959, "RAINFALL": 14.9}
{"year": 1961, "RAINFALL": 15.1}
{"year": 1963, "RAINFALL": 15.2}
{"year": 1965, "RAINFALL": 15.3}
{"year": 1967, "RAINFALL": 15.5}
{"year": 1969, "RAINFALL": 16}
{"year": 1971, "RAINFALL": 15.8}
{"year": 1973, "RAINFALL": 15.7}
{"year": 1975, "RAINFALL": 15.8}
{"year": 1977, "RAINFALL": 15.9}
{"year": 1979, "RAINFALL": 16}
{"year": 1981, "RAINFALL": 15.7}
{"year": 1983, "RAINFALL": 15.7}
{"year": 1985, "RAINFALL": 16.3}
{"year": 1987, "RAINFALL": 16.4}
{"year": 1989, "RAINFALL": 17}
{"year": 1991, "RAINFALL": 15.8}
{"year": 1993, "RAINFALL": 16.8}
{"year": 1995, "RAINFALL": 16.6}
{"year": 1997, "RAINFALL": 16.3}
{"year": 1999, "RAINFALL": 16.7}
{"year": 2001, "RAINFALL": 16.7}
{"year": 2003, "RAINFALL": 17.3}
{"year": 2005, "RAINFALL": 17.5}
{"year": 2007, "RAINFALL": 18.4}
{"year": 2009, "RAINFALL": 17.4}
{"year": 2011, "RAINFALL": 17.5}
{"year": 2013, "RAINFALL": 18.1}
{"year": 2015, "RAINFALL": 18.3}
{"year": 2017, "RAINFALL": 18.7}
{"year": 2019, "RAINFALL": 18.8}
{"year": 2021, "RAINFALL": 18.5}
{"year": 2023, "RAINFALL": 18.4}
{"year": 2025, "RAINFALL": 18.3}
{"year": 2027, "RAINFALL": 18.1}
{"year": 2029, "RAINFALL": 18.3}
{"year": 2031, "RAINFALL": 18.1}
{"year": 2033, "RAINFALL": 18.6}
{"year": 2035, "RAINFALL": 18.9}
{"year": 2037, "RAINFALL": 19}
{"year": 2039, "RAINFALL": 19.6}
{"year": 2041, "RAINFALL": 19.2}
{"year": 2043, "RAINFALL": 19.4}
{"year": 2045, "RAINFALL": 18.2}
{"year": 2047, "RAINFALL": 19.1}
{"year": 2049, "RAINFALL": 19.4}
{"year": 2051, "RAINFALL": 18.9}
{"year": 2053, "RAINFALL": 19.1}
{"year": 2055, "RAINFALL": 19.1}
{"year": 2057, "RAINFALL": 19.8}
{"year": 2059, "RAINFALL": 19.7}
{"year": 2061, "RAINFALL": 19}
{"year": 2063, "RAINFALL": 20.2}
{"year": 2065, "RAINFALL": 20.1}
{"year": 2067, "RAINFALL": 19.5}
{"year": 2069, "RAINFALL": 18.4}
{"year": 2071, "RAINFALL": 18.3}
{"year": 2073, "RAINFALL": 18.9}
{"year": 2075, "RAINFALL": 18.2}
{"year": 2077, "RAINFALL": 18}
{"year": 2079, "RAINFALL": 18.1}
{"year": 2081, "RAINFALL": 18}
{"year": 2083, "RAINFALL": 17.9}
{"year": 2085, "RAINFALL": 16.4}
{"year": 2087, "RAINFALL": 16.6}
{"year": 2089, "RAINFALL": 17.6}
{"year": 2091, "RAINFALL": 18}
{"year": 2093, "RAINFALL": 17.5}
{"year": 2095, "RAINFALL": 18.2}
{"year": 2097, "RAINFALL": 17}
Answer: 1.3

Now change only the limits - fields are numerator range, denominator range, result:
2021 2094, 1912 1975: 1.31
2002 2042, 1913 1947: 1.36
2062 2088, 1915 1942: 1.37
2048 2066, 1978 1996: 1.20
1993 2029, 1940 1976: 1.19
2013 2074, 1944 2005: 1.21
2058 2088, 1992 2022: 1.05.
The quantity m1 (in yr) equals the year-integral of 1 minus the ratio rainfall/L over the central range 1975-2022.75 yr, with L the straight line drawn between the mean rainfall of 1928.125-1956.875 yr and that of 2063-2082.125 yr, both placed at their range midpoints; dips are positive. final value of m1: -3.1 yr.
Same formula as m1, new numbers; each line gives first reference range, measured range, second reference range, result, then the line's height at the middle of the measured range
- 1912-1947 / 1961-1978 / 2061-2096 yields -1.0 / 14.8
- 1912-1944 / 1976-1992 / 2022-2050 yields 0.1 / 16.2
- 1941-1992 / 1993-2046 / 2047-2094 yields -3.5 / 17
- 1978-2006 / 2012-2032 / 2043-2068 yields -0.6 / 17.8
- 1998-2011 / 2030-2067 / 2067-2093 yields -3.2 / 17.7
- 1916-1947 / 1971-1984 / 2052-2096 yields -0.6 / 15.1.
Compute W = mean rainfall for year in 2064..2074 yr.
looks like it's 19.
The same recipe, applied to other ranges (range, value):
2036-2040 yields 19.3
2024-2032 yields 18.2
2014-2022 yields 18.6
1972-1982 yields 15.8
